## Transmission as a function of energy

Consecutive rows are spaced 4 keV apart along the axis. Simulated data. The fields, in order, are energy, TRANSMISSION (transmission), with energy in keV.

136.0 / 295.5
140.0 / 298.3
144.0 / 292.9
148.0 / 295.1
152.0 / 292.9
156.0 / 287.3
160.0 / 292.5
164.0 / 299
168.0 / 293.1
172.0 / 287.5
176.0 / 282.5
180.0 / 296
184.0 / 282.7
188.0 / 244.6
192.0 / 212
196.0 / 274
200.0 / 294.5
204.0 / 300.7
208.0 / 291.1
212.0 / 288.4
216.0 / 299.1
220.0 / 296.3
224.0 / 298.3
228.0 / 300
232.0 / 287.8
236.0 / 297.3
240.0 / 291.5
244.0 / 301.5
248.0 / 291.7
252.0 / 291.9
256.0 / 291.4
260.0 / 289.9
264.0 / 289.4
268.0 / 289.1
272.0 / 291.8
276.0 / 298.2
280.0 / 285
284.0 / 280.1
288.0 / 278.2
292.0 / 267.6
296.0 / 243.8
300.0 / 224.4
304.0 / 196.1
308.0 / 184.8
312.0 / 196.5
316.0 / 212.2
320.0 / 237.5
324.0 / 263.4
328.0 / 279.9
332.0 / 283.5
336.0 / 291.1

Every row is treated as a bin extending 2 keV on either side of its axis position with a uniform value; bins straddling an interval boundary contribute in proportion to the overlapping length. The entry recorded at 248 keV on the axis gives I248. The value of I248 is 291.7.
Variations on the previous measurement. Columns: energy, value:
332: 283.5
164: 299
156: 287.3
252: 291.9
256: 291.4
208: 291.1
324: 263.4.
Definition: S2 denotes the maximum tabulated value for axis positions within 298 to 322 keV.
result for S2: 237.5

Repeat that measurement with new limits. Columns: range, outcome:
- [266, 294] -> 298.2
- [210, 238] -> 300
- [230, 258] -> 301.5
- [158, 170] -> 299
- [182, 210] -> 300.7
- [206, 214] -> 291.1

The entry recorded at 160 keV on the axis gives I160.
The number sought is 292.5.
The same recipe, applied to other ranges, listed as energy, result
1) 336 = 291.1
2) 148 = 295.1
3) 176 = 282.5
